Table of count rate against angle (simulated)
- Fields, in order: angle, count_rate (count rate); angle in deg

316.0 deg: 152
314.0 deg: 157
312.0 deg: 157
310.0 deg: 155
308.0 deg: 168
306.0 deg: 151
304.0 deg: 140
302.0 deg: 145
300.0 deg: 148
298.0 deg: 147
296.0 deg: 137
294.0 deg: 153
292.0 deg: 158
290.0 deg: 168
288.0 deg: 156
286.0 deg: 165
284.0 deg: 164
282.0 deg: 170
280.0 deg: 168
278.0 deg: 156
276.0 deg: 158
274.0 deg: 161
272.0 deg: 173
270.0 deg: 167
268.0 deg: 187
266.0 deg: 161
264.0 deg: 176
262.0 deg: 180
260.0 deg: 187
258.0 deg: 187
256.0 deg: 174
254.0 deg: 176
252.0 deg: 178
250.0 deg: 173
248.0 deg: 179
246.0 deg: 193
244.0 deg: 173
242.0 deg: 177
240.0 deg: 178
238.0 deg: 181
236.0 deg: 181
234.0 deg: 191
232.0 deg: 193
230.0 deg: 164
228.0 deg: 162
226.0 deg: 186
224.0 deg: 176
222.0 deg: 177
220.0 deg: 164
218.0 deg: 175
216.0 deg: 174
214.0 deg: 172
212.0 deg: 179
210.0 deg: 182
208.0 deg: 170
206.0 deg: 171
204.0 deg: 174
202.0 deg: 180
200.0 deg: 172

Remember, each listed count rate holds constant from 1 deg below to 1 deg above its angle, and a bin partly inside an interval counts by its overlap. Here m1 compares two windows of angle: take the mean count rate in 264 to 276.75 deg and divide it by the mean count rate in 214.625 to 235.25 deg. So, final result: 0.96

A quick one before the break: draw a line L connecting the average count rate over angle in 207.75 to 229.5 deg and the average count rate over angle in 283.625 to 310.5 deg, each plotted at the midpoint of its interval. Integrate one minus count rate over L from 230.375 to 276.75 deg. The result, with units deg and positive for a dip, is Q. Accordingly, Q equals -3.5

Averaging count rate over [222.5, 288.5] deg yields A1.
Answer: 174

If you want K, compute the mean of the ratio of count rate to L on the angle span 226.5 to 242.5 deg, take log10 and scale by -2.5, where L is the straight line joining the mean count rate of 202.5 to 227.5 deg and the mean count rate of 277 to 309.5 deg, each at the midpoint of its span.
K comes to -0.05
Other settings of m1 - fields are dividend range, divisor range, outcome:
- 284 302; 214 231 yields 0.89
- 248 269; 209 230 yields 1.02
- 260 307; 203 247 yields 0.91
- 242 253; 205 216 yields 1.02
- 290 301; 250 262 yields 0.84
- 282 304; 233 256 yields 0.86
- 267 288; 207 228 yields 0.95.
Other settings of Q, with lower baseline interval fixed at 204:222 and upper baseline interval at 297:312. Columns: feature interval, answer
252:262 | -1.1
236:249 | -1.1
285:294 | -0.4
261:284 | -1.4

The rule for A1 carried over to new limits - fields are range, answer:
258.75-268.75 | 178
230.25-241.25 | 183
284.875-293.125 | 162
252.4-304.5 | 164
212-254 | 177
